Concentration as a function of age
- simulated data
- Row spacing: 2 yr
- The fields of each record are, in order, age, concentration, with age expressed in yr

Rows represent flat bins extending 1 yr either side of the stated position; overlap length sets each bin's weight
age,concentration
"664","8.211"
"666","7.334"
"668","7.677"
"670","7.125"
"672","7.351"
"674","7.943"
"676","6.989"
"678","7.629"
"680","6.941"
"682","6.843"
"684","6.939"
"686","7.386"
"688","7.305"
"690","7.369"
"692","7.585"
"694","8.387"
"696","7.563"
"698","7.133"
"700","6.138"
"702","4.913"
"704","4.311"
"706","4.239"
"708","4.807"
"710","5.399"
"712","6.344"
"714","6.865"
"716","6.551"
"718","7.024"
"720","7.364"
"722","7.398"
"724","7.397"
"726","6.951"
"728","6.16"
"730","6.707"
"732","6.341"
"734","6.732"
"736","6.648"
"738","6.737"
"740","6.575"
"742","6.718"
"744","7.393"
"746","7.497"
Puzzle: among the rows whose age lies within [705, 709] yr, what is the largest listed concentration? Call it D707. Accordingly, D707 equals 4.807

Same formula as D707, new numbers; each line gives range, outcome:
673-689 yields 7.943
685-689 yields 7.386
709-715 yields 6.865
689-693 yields 7.585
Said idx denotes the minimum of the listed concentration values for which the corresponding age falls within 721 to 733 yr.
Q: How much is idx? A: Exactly 6.16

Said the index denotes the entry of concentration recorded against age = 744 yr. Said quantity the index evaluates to 7.393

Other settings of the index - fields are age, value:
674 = 7.943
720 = 7.364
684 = 6.939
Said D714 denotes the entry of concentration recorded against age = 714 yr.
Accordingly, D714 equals 6.865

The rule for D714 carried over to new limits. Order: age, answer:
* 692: 7.585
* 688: 7.305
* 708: 4.807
